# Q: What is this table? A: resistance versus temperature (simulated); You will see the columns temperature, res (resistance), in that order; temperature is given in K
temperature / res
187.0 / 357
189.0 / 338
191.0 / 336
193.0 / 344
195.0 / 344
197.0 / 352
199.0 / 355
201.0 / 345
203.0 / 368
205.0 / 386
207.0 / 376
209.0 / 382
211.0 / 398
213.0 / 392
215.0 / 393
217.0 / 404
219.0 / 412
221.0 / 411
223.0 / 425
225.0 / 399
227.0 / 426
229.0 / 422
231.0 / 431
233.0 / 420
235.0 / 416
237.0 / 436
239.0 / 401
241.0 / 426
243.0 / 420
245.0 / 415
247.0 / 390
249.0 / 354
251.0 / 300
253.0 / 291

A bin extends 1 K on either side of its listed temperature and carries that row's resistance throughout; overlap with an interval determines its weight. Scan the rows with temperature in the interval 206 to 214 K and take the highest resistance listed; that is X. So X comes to 398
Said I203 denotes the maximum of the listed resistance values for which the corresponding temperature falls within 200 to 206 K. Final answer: 386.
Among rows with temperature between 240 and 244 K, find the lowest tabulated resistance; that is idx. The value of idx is 420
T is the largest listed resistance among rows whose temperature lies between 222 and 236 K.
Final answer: 431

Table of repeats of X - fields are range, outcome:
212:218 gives 404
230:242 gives 436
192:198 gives 352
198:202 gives 355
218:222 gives 412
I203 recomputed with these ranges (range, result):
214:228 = 426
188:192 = 338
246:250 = 390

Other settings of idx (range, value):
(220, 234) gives 399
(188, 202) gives 336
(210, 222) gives 392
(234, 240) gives 401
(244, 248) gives 390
